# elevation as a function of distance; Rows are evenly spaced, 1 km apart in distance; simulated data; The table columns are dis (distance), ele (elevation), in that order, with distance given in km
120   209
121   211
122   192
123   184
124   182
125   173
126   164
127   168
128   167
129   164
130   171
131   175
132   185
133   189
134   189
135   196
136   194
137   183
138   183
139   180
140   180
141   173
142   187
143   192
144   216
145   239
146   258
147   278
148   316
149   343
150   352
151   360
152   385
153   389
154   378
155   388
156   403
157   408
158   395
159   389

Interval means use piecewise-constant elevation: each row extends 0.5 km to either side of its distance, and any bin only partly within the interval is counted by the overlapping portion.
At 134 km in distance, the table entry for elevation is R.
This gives 189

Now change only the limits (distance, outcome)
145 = 239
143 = 192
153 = 389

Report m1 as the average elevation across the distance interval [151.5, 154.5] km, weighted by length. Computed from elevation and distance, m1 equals 384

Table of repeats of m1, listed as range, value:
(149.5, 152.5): 366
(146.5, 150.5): 322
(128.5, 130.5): 168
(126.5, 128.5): 168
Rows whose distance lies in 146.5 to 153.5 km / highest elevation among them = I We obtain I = 389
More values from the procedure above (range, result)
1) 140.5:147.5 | 278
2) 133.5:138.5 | 196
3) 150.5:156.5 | 403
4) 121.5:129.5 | 192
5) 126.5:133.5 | 189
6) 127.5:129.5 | 167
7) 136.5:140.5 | 183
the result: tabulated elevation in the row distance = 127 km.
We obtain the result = 168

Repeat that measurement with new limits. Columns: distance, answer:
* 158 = 395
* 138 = 183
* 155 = 388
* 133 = 189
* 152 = 385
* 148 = 316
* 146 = 258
